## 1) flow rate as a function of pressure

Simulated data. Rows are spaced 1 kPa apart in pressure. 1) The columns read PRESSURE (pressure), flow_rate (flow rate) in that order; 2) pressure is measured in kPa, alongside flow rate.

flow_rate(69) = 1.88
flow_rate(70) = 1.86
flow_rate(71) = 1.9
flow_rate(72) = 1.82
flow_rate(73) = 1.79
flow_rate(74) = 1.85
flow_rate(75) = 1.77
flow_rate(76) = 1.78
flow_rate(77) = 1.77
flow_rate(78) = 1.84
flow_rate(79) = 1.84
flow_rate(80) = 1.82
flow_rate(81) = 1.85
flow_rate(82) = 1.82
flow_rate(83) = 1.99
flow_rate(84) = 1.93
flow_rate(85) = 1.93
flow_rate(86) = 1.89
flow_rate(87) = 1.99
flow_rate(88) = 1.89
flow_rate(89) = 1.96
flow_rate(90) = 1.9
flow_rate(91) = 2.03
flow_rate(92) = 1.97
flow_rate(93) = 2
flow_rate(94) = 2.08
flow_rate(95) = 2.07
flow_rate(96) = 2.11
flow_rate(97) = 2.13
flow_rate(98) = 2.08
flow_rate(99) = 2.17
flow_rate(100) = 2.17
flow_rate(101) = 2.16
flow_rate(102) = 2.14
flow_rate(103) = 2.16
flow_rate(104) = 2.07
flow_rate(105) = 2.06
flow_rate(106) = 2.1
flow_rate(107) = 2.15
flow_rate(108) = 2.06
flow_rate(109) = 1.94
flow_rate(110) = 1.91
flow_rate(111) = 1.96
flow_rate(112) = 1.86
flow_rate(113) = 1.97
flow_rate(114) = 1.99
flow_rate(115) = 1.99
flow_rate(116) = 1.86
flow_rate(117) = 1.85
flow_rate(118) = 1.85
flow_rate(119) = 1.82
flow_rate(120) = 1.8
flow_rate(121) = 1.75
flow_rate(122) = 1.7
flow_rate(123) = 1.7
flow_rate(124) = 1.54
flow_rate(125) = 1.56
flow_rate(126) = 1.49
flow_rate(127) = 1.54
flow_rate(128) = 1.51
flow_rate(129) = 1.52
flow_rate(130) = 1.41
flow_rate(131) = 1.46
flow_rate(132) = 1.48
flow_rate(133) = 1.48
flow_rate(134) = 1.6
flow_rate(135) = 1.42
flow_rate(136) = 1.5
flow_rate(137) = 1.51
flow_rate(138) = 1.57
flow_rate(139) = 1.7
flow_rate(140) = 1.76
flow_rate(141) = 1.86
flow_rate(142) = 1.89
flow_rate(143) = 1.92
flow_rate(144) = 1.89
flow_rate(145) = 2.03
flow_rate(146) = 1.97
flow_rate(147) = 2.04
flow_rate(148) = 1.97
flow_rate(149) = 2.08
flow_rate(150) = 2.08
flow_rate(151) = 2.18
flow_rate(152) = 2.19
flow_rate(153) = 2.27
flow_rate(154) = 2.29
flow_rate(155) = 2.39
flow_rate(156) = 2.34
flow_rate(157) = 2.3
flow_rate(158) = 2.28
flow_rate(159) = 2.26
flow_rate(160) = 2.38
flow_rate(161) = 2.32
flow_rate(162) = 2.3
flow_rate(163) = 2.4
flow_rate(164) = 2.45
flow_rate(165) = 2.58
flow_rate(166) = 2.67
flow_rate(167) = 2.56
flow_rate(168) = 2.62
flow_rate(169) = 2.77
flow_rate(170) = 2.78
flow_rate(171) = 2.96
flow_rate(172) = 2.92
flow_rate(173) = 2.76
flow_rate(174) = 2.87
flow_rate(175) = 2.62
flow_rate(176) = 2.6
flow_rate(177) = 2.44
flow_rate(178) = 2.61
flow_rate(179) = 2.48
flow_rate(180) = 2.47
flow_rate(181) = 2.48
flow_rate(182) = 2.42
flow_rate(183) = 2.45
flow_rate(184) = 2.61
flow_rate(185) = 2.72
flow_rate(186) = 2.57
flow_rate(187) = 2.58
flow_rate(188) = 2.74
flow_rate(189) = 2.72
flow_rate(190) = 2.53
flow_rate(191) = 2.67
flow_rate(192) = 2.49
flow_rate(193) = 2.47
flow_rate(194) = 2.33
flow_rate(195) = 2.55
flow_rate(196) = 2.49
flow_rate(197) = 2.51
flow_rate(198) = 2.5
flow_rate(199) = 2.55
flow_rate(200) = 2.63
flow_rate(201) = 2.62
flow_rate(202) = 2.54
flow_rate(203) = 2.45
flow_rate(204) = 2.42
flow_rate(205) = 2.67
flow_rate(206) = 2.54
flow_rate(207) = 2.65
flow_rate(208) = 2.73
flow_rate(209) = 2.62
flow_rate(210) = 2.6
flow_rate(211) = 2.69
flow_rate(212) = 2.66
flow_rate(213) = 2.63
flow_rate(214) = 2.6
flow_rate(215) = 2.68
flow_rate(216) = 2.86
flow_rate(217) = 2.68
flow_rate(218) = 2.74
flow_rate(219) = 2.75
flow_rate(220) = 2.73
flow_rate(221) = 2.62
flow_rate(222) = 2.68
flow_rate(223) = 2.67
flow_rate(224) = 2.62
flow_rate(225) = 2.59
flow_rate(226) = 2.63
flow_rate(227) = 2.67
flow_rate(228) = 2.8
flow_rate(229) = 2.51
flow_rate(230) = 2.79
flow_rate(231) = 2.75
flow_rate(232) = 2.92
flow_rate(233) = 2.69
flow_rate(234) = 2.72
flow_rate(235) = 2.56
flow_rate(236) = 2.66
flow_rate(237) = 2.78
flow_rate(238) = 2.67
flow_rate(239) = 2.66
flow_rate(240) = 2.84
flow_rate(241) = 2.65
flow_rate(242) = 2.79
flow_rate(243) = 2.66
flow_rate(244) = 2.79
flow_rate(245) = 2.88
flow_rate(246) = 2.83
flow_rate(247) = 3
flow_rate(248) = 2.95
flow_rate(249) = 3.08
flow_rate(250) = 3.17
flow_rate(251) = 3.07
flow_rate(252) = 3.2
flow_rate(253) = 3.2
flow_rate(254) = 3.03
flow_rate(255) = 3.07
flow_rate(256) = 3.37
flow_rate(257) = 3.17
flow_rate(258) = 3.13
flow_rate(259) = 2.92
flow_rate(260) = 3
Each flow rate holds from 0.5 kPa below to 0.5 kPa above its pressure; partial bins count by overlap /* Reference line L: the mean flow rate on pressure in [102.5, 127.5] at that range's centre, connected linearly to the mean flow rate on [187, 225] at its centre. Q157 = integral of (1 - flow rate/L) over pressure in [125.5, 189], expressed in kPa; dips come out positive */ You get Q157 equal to 0.9 kPa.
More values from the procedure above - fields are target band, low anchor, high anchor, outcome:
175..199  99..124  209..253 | -0.8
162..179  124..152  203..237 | -4.4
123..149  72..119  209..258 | 6.3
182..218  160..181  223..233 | 0.8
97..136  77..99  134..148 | 0.9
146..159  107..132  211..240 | -0.9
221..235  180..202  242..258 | 0.8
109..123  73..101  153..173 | 1.9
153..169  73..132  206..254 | -0.9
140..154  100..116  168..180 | 2.3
